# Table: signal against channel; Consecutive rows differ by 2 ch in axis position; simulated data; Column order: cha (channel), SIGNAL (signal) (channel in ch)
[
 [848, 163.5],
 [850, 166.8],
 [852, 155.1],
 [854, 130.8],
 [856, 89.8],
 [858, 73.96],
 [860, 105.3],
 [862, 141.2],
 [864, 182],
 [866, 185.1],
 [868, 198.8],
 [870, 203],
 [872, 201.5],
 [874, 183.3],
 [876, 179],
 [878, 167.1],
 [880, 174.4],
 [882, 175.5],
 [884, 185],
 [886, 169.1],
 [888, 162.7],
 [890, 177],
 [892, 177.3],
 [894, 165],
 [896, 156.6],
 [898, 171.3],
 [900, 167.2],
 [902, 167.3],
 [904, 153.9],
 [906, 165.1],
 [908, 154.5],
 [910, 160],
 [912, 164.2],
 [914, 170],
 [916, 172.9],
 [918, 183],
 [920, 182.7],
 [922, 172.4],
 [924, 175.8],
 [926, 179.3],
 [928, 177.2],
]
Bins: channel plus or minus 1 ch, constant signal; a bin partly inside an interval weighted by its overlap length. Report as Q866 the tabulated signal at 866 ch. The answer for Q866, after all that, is 185.1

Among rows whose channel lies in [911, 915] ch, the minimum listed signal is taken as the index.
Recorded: 164.2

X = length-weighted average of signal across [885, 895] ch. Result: 170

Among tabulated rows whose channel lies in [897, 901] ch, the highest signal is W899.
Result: 171.3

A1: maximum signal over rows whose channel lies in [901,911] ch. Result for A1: 167.3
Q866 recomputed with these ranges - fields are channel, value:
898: 171.3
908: 154.5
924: 175.8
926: 179.3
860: 105.3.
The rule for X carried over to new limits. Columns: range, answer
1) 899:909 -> 162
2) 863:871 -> 192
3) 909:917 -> 167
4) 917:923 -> 179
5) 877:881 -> 171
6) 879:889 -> 173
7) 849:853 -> 161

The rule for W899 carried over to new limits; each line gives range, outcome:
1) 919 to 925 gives 182.7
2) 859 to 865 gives 182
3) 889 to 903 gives 177.3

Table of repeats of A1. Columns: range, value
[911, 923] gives 183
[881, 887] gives 185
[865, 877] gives 203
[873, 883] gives 183.3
